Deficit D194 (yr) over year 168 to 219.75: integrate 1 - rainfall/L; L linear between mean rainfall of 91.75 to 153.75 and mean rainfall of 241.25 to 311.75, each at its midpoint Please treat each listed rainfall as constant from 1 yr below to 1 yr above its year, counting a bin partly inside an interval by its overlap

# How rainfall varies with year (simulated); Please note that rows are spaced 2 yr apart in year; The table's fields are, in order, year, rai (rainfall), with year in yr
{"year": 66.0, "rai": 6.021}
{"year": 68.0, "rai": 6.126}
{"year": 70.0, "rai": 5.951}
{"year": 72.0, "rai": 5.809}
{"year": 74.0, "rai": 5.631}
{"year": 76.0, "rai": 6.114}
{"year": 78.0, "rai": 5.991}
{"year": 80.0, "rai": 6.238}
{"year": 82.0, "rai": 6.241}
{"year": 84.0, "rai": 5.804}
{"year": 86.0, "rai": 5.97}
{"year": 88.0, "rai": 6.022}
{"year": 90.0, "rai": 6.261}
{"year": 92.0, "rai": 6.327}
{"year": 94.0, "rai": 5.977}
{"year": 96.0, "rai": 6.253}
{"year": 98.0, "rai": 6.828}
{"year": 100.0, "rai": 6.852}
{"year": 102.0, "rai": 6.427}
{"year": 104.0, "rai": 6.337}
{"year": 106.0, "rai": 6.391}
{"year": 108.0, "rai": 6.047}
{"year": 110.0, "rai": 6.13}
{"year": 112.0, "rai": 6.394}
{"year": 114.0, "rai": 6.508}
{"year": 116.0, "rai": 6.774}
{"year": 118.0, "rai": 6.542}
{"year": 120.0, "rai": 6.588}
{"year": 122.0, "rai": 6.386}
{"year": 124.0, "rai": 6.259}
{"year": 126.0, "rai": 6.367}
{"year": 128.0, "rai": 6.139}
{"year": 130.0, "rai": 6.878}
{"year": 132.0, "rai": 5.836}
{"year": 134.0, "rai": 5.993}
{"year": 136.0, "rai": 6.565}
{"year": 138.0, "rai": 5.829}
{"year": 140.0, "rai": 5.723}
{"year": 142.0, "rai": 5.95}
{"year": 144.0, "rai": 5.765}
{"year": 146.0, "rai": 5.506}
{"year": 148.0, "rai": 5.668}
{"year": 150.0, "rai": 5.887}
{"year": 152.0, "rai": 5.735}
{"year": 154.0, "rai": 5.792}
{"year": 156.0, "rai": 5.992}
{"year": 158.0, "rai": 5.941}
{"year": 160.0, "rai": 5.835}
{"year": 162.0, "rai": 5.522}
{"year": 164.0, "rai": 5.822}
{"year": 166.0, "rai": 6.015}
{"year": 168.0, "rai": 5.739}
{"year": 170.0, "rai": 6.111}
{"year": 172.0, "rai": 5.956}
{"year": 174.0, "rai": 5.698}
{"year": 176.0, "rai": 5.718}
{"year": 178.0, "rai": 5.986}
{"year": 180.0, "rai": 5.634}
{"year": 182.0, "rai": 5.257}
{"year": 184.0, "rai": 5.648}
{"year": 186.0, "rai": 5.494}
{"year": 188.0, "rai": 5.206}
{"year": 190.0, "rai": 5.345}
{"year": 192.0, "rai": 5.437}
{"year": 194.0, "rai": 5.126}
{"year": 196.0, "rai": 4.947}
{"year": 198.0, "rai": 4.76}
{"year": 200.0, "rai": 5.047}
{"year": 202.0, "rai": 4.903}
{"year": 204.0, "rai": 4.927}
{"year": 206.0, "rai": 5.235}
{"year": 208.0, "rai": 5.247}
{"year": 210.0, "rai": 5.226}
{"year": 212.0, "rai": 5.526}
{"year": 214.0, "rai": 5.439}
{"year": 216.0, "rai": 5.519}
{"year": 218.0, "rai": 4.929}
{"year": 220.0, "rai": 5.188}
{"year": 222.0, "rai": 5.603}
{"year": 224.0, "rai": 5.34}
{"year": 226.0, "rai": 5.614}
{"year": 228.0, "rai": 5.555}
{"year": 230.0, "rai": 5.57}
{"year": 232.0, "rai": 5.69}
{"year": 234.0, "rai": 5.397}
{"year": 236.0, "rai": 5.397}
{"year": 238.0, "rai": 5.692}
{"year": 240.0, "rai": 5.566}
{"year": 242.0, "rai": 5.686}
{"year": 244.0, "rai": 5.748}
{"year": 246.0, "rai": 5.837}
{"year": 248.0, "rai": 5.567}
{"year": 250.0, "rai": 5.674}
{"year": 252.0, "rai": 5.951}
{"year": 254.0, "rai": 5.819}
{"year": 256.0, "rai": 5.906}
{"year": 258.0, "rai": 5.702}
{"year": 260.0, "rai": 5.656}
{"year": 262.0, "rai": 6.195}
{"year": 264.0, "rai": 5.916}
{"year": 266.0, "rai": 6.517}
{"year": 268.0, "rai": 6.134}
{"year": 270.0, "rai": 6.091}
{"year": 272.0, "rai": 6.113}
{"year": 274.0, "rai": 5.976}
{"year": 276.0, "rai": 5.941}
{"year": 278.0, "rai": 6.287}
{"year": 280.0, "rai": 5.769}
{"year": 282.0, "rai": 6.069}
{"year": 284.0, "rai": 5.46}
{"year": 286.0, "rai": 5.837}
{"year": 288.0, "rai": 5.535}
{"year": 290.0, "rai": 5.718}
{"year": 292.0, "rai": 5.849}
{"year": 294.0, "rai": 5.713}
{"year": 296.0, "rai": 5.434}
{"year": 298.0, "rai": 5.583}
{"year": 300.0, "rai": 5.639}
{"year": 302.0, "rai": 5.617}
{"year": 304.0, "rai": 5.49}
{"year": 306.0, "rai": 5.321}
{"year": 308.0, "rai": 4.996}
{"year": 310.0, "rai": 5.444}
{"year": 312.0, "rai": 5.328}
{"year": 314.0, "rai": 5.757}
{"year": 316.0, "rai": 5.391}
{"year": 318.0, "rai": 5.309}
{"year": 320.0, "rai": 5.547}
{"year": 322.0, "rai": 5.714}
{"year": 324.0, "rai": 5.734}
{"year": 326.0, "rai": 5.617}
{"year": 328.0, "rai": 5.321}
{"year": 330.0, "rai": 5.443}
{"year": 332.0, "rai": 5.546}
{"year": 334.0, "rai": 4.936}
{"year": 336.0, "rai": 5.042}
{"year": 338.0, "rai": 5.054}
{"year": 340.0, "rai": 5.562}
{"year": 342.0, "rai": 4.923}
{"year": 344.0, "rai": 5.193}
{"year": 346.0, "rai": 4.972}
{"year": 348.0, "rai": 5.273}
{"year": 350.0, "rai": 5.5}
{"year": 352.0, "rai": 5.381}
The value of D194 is 5.5 yr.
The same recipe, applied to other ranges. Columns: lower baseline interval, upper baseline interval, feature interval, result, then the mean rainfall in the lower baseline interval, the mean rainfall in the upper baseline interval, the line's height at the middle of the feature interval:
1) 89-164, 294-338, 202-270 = 1.6 yr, 6.16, 5.44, 5.74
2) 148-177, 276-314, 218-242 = 1.0 yr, 5.83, 5.63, 5.73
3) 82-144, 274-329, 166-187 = 1.1 yr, 6.27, 5.61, 6.05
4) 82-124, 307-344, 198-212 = 1.9 yr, 6.34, 5.37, 5.89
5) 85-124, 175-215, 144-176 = -0.5 yr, 6.37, 5.31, 5.72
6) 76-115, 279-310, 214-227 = 1.1 yr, 6.26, 5.6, 5.84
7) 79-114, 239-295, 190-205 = 2.5 yr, 6.27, 5.87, 6.03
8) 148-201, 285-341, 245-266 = -1.2 yr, 5.6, 5.48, 5.53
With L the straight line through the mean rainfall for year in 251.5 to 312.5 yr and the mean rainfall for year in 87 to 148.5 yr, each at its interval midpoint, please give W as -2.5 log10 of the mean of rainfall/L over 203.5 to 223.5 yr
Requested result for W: 0.13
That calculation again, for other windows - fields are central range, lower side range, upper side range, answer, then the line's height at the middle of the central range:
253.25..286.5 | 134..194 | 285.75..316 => -0.07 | 5.59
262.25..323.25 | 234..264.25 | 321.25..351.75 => -0.04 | 5.53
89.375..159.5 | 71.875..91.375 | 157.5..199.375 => -0.07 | 5.82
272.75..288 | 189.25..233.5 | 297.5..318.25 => -0.09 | 5.4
